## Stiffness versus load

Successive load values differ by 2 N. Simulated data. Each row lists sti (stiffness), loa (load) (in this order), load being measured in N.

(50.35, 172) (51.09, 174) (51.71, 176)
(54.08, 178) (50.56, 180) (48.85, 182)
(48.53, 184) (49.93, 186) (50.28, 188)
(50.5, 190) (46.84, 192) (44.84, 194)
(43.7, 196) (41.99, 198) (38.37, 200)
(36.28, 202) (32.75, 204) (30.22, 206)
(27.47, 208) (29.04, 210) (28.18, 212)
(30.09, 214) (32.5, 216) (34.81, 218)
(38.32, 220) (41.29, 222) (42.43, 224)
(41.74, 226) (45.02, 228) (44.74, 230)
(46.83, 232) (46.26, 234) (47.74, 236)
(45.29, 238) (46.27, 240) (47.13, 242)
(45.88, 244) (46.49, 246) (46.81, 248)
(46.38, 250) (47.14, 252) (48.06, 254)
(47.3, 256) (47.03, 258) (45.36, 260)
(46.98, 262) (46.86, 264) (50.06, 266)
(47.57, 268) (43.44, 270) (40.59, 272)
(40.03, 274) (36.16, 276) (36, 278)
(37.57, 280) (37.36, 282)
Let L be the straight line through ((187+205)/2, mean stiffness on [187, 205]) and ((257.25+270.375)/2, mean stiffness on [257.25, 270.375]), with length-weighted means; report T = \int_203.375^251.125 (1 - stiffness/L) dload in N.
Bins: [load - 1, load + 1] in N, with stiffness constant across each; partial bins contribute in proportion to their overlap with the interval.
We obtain 4.9 N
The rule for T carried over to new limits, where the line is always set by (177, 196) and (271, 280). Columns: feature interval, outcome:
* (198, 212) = 4.22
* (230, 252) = -2.13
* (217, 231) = 1.02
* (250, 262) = -1.90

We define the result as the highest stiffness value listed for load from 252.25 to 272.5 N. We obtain 50.06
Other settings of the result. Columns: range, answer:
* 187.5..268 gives 50.5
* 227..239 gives 47.74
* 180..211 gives 50.56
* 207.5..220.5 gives 38.32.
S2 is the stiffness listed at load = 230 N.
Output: 44.74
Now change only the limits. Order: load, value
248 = 46.81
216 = 32.5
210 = 29.04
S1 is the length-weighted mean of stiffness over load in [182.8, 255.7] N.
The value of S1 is 42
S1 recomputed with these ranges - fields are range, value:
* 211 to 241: 40.8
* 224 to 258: 46.1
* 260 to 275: 45.1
